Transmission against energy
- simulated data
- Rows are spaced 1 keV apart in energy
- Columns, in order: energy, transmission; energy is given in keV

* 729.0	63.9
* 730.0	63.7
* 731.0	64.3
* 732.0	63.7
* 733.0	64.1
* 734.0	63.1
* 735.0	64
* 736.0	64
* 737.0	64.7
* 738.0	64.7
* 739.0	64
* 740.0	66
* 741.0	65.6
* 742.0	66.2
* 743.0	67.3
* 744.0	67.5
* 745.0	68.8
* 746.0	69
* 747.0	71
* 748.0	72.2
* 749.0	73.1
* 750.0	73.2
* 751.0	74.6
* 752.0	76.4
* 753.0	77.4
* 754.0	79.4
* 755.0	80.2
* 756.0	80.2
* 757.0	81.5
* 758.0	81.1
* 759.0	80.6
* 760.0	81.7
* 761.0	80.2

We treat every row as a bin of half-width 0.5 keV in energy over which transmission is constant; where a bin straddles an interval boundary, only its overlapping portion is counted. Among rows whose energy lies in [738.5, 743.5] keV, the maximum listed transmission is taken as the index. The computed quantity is 67.3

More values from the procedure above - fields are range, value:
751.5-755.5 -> 80.2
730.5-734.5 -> 64.3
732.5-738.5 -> 64.7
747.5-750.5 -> 73.2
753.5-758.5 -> 81.5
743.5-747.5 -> 71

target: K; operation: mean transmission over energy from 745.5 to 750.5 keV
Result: 71.7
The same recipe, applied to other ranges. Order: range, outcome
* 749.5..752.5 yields 74.7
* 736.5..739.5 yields 64.5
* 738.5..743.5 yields 65.8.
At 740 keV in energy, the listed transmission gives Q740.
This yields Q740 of 66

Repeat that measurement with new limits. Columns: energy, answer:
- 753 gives 77.4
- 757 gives 81.5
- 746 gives 69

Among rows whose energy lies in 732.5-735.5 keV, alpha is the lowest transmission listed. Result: 63.1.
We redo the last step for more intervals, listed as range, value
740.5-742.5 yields 65.6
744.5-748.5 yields 68.8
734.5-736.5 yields 64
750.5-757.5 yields 74.6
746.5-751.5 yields 71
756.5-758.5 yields 81.1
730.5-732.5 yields 63.7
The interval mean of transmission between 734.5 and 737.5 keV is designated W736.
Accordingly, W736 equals 64.2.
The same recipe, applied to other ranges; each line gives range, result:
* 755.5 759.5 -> 80.8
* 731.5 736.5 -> 63.8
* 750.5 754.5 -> 77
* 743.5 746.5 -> 68.4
